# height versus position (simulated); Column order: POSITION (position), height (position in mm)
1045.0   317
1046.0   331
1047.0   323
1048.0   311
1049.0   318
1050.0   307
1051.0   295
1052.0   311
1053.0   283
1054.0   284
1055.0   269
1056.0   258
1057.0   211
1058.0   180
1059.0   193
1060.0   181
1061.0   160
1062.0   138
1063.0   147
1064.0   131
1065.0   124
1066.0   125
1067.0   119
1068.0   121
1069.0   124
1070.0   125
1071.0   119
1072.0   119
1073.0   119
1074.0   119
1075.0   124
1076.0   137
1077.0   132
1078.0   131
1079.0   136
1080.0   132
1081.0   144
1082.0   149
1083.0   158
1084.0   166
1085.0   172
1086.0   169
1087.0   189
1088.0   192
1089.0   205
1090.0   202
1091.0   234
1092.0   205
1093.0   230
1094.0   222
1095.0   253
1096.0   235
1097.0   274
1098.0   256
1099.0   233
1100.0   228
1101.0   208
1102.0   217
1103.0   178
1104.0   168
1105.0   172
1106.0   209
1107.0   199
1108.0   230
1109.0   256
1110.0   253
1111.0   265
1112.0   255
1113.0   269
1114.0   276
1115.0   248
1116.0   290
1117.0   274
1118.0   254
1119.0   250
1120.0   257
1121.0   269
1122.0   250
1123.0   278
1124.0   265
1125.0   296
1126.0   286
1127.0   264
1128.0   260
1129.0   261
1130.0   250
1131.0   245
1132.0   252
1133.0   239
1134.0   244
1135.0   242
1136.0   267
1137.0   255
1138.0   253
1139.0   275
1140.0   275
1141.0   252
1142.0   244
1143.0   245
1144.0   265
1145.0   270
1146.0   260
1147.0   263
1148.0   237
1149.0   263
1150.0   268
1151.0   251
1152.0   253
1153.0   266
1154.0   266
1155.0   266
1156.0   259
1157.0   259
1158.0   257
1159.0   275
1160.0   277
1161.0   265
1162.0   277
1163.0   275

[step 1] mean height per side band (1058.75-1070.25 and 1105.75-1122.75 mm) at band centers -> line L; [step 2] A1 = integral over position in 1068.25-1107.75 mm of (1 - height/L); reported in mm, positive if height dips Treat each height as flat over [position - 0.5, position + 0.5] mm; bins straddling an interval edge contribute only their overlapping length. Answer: 3.4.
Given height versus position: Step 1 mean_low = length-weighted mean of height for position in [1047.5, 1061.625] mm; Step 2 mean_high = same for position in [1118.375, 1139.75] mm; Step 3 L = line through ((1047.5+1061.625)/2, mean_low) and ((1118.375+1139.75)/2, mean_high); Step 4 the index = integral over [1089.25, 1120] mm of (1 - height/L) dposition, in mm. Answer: 2.7 mm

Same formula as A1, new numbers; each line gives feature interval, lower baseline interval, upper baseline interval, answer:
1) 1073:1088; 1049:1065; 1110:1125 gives 5.8 mm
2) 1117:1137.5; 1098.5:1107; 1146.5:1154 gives -2.6 mm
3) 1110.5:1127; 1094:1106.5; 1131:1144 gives -2.2 mm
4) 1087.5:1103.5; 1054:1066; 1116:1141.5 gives 0.0 mm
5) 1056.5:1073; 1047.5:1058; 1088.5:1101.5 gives 7.6 mm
